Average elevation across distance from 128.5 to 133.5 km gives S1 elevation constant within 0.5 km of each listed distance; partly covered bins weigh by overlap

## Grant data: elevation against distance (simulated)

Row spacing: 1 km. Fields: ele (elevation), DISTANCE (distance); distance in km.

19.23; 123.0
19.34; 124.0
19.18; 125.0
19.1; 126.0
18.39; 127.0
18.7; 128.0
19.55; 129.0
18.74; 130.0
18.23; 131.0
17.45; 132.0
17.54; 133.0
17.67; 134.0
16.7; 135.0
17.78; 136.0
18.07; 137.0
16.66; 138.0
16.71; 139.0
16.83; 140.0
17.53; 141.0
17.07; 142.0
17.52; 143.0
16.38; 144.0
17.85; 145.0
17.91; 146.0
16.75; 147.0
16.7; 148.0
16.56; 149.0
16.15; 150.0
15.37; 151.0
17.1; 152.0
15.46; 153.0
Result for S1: 18.3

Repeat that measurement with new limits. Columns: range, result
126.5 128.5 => 18.5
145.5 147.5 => 17.3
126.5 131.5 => 18.7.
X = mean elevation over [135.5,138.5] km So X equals 17.5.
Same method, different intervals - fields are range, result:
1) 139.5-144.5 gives 17.1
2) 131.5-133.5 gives 17.5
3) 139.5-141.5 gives 17.2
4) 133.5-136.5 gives 17.4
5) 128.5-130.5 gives 19.1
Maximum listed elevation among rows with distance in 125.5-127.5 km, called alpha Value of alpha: 19.1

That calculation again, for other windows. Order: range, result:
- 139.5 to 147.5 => 17.91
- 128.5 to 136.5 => 19.55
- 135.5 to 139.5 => 18.07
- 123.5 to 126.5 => 19.34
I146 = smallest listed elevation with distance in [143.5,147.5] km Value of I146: 16.38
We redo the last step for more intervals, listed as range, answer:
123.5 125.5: 19.18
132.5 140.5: 16.66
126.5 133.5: 17.45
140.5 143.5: 17.07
